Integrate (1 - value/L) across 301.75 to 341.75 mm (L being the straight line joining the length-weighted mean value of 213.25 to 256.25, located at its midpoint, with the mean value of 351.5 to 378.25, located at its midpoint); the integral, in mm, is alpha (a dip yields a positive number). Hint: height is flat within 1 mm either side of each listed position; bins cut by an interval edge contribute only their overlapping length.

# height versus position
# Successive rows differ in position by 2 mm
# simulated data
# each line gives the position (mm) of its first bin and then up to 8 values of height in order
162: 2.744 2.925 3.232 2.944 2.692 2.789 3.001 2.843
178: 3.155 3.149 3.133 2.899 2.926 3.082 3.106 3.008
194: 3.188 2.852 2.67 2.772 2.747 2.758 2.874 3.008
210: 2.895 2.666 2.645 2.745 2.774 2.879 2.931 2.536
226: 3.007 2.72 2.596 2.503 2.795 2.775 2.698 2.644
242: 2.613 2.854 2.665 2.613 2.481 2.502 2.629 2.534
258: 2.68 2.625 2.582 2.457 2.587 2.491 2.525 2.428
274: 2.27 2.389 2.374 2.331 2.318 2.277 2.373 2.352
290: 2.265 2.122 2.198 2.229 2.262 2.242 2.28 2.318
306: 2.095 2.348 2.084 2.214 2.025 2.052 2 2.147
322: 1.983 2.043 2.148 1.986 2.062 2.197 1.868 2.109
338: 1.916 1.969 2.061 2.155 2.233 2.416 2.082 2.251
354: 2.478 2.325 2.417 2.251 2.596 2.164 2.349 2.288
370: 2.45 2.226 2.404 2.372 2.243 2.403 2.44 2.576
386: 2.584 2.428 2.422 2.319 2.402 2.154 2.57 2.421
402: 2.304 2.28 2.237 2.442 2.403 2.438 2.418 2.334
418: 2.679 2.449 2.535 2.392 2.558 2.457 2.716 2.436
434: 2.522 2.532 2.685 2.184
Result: 6.08 mm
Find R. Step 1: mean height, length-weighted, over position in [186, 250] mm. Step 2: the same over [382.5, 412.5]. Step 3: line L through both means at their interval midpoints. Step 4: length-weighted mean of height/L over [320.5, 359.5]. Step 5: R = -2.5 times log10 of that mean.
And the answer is 0.18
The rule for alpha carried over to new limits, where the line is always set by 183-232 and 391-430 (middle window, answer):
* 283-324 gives 7.00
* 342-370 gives 2.50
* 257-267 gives 0.51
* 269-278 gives 1.01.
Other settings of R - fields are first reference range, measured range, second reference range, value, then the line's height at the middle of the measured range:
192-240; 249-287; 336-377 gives 0.055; 2.59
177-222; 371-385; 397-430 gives 0.061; 2.52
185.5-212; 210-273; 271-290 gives -0.019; 2.61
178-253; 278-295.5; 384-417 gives 0.161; 2.65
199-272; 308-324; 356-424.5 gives 0.210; 2.53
